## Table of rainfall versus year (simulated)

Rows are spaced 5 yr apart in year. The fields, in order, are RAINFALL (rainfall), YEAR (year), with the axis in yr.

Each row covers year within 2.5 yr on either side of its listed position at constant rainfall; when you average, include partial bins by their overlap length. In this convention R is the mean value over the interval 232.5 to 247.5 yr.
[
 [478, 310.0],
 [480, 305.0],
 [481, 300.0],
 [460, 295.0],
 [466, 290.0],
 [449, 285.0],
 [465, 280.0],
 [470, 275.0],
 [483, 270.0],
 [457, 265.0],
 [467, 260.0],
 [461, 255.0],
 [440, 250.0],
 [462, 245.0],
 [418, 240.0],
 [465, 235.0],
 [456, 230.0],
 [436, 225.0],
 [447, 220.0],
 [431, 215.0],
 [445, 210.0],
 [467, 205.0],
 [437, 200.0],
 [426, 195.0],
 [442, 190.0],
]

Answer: 448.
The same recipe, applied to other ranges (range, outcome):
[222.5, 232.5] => 446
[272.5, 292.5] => 462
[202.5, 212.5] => 456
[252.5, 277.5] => 468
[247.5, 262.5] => 456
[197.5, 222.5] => 445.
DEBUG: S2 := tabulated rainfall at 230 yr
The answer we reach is 456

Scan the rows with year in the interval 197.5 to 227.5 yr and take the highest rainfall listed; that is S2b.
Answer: 467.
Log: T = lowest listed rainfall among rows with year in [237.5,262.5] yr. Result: 418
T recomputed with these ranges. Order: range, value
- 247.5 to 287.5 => 440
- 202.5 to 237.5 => 431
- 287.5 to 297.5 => 460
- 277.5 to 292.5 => 449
